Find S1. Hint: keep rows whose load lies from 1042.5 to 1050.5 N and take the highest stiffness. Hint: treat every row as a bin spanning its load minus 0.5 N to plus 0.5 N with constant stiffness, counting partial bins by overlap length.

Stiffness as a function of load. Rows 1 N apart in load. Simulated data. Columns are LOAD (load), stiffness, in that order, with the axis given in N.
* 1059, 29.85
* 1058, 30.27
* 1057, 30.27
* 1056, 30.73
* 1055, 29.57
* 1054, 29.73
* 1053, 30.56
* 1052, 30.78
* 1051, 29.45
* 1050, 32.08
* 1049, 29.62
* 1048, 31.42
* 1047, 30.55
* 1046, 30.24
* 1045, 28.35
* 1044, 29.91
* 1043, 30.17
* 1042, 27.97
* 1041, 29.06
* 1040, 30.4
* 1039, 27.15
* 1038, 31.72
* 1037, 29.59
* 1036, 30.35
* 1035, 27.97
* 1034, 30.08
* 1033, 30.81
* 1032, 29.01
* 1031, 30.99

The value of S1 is 32.08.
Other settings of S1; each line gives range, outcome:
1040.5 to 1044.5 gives 30.17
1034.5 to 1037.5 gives 30.35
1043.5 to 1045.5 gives 29.91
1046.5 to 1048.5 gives 31.42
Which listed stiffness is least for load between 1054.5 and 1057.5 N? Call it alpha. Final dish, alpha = 29.57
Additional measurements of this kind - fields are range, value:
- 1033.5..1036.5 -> 27.97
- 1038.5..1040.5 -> 27.15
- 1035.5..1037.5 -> 29.59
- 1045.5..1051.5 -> 29.45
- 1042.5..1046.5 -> 28.35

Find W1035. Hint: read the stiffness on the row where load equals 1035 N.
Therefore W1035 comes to 27.97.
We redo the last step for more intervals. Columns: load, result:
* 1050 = 32.08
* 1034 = 30.08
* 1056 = 30.73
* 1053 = 30.56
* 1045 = 28.35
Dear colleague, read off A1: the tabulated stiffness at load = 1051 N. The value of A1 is 29.45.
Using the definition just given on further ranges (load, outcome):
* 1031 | 30.99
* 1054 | 29.73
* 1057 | 30.27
